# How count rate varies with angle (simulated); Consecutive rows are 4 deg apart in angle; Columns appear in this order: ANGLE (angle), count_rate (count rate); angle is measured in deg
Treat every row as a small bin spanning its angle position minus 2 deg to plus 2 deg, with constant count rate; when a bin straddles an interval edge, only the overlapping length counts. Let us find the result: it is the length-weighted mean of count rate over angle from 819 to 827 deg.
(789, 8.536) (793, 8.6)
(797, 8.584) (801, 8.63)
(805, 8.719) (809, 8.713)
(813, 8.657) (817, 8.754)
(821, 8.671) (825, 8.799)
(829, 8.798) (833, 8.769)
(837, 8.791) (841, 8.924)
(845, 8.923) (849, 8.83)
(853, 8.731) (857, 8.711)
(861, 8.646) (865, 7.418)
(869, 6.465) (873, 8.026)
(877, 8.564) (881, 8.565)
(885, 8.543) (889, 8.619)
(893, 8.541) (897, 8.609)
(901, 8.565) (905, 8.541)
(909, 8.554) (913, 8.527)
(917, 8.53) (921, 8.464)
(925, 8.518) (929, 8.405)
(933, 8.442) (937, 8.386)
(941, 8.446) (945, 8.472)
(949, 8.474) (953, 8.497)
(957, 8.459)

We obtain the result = 8.73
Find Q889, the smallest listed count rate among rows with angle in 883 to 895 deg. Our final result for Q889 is 8.541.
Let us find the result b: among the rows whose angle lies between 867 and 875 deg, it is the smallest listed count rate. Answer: 6.465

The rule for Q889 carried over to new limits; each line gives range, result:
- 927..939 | 8.386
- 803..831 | 8.657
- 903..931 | 8.405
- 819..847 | 8.671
